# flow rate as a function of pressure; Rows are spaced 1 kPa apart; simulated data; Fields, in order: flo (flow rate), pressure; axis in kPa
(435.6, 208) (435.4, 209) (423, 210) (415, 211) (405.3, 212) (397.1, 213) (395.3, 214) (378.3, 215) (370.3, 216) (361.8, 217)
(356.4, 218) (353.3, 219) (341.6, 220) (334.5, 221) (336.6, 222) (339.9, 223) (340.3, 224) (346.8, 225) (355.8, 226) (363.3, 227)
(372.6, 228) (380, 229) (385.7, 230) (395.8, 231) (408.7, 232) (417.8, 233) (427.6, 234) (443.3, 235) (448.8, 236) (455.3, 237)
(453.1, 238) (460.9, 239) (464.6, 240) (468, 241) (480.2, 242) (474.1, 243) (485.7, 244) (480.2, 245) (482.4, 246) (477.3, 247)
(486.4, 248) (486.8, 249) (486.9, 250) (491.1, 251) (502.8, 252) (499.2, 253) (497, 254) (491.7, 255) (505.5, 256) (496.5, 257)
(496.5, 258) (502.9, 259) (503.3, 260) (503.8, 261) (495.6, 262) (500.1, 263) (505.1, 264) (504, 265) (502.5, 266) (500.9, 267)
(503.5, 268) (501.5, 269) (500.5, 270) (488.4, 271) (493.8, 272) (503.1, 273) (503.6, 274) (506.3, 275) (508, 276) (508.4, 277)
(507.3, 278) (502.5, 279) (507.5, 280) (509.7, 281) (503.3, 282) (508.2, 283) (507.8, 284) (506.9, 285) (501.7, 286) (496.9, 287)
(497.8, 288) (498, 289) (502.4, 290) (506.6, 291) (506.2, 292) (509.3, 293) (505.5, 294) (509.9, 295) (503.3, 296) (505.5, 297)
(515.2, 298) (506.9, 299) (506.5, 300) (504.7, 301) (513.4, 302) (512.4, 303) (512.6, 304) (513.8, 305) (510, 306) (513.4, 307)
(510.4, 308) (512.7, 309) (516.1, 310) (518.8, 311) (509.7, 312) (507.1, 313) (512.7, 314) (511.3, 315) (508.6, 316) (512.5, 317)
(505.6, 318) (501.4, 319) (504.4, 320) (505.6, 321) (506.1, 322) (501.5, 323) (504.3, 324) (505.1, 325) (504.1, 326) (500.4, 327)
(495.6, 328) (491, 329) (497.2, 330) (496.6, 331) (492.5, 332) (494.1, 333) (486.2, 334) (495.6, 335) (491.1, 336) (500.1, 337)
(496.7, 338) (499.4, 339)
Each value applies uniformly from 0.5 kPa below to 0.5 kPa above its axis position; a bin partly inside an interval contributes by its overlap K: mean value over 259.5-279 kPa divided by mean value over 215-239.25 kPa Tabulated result 1.31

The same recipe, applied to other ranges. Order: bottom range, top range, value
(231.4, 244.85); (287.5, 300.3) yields 1.12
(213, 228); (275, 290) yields 1.41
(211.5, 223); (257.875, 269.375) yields 1.37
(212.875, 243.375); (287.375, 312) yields 1.28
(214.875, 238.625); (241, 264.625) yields 1.29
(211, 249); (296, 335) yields 1.23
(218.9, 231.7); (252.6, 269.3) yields 1.40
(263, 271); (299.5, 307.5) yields 1.02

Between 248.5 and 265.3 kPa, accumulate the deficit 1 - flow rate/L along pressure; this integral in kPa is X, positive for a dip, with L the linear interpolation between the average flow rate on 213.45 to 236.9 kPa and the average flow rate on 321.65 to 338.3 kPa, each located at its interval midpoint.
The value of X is -3.42 kPa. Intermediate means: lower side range 378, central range 498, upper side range 497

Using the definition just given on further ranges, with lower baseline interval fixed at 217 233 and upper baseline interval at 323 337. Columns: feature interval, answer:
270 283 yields -2.3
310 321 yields -0.7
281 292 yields -1.6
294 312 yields -1.9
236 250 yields -3.2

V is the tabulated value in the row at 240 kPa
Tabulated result 464.6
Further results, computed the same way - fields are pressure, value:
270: 500.5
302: 513.4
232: 408.7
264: 505.1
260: 503.3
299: 506.9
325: 505.1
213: 397.1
